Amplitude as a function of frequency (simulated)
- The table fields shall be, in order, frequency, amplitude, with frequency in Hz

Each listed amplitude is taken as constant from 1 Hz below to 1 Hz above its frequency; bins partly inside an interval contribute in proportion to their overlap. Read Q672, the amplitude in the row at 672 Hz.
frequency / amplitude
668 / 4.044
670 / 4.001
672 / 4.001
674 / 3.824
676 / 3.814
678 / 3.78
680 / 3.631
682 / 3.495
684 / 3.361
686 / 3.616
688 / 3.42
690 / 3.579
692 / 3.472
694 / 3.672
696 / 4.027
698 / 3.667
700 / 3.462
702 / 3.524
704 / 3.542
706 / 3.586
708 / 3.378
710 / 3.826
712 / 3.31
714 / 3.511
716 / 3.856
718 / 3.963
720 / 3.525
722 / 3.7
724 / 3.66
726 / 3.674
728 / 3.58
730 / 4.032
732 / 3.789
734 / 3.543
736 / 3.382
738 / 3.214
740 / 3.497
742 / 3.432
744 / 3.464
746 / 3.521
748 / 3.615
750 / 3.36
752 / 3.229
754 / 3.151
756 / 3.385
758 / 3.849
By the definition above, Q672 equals 4.001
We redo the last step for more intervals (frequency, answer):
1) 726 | 3.674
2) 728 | 3.58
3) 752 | 3.229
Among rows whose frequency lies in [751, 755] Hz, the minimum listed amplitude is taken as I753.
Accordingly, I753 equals 3.151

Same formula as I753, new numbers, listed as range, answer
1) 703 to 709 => 3.378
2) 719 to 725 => 3.525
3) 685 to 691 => 3.42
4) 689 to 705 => 3.462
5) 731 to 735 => 3.543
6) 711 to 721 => 3.31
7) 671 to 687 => 3.361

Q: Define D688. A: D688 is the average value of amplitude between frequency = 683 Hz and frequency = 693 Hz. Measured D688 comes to 3.49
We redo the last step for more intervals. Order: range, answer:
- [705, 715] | 3.52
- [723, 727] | 3.67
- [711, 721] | 3.63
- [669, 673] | 4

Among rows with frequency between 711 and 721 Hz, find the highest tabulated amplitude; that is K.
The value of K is 3.963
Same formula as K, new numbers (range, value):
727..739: 4.032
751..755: 3.229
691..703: 4.027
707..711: 3.826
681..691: 3.616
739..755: 3.615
